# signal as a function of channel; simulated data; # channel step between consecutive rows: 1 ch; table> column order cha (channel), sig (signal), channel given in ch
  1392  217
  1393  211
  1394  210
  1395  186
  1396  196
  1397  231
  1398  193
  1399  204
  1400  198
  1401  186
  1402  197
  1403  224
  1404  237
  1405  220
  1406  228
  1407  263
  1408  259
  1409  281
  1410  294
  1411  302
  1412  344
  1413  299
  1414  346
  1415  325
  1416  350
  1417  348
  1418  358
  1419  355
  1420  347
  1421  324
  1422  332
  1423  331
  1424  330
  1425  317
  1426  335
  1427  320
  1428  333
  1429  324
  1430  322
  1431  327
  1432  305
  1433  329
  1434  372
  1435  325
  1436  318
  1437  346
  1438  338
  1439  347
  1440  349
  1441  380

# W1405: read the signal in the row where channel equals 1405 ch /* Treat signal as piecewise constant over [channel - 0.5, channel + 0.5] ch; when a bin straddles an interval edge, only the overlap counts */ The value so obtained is 220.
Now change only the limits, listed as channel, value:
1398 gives 193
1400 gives 198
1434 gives 372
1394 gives 210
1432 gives 305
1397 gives 231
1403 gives 224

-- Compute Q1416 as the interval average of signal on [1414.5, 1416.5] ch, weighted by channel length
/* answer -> 338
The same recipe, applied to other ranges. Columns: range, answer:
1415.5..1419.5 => 353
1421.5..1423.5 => 332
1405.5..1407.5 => 246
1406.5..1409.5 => 268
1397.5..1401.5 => 195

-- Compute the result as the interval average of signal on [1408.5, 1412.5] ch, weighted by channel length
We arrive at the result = 305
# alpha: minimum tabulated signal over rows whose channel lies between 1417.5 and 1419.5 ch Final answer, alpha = 355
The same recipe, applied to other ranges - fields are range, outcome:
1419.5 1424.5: 324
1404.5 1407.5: 220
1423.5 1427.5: 317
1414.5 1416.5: 325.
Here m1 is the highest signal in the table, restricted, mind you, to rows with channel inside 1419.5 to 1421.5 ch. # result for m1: 347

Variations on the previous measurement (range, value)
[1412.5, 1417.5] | 350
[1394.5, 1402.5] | 231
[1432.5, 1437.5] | 372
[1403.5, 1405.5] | 237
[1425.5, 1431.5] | 335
